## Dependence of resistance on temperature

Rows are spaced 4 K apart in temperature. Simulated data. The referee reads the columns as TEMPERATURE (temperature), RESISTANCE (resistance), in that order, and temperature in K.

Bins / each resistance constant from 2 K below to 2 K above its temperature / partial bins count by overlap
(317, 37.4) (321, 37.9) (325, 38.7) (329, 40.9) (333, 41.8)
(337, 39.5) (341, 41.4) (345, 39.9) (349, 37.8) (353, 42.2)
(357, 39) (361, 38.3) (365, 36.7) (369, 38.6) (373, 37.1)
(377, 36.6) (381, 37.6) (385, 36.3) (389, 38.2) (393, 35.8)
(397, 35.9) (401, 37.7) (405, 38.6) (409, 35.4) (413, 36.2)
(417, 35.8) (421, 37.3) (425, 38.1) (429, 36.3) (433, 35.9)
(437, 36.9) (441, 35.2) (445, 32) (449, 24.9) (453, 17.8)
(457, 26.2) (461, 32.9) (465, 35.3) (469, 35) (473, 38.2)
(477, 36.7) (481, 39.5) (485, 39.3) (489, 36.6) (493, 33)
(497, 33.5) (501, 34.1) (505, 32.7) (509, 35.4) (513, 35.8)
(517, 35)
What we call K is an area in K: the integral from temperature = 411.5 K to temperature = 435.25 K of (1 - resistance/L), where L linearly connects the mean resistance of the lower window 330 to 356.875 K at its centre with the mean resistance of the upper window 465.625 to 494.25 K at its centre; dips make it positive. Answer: 1.1 K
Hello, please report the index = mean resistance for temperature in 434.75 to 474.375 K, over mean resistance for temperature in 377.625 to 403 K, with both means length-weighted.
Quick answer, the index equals 0.85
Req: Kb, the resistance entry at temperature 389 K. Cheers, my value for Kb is 38.2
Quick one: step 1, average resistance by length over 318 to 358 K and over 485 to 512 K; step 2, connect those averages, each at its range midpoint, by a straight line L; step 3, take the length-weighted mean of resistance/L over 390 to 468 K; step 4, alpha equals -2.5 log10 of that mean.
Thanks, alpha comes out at 0.091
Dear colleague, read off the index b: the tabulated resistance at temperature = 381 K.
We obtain 37.6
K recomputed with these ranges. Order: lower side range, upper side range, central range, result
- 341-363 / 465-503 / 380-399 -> 0.9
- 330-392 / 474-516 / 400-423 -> 0.5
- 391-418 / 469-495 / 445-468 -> 5.4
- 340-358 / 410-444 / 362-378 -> 0.7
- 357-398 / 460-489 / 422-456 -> 4.5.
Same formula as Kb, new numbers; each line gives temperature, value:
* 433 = 35.9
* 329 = 40.9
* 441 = 35.2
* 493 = 33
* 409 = 35.4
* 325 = 38.7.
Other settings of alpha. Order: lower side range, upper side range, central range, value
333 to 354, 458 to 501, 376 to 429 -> 0.04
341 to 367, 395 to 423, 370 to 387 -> 0.03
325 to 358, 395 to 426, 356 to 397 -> 0.03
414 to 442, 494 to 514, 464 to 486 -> -0.07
